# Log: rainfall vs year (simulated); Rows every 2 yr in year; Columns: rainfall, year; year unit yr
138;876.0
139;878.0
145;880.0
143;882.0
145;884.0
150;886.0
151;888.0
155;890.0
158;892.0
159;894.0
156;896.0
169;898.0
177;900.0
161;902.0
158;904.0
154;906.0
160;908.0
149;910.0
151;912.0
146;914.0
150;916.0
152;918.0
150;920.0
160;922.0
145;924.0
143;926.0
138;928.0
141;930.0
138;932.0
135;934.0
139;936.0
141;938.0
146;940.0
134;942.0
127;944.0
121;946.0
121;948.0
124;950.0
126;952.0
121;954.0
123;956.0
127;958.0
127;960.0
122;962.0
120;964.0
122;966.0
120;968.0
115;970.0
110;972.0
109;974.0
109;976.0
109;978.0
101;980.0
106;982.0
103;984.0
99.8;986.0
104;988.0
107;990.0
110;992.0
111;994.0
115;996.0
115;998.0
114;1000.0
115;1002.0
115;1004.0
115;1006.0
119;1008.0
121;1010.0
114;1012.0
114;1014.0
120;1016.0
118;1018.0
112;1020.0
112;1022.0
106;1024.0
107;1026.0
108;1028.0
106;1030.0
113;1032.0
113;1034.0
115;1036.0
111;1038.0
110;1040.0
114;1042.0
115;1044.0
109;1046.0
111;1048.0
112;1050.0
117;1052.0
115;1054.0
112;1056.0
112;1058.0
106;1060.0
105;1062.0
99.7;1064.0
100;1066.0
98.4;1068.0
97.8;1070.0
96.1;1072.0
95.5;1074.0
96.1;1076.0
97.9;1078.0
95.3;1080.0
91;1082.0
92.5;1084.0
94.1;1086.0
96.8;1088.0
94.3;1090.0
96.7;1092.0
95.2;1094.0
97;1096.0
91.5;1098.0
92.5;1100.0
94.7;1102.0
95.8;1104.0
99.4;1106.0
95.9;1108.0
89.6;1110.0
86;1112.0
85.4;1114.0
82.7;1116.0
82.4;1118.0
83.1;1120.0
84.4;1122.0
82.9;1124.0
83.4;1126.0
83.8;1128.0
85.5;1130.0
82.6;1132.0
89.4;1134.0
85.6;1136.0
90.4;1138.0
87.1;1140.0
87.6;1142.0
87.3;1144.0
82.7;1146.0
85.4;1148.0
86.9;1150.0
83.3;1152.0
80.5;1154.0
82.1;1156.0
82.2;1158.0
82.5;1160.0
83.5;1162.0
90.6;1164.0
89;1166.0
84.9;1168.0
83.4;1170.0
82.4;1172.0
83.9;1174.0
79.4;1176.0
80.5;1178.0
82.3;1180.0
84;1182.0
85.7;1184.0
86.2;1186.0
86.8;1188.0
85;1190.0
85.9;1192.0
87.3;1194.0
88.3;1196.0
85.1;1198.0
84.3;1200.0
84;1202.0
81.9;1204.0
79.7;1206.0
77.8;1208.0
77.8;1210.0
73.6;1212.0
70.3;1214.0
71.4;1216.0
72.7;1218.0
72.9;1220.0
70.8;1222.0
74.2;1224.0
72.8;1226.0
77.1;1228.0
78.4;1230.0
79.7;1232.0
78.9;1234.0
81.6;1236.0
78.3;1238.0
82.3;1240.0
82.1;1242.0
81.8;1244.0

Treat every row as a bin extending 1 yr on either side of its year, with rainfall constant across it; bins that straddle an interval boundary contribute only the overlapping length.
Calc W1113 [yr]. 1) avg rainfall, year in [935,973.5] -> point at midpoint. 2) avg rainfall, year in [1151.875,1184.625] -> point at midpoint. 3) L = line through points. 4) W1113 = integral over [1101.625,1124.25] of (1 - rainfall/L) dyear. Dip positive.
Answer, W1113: 1.4 yr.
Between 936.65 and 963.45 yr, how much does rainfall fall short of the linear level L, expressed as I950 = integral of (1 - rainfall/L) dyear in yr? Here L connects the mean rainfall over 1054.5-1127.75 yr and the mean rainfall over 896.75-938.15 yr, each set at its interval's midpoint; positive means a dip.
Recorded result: 2.37 yr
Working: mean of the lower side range 151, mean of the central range 128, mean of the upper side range 94.5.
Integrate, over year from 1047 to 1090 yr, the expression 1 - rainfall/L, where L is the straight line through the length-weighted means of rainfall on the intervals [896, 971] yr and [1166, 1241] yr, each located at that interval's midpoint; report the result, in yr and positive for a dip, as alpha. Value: 3.2 yr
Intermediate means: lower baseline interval 139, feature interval 102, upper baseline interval 80.4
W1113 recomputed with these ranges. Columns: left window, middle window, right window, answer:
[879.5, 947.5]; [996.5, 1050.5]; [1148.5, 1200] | 3.63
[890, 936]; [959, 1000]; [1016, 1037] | 5.26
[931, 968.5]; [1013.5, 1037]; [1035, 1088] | 0.04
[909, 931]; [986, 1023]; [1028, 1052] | 2.63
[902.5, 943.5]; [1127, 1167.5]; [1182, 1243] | 4.01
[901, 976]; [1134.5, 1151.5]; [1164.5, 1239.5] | 1.15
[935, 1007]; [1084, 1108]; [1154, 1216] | 0.54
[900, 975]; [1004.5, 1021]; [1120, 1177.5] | 0.19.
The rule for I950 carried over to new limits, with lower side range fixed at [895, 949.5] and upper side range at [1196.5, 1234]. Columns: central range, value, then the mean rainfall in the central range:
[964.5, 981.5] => 2.9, 112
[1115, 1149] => 4.1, 85.1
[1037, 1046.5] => 0.5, 112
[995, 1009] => 1.3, 115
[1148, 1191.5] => 1.8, 84.1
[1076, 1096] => 2.4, 95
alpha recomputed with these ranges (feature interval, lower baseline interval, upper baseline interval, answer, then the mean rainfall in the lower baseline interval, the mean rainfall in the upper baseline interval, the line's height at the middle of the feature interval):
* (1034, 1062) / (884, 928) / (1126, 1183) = 0.6 yr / 154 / 84.6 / 114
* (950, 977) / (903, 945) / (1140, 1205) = 3.3 yr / 146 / 84.6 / 136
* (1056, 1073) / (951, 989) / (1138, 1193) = -0.4 yr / 114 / 84.6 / 100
